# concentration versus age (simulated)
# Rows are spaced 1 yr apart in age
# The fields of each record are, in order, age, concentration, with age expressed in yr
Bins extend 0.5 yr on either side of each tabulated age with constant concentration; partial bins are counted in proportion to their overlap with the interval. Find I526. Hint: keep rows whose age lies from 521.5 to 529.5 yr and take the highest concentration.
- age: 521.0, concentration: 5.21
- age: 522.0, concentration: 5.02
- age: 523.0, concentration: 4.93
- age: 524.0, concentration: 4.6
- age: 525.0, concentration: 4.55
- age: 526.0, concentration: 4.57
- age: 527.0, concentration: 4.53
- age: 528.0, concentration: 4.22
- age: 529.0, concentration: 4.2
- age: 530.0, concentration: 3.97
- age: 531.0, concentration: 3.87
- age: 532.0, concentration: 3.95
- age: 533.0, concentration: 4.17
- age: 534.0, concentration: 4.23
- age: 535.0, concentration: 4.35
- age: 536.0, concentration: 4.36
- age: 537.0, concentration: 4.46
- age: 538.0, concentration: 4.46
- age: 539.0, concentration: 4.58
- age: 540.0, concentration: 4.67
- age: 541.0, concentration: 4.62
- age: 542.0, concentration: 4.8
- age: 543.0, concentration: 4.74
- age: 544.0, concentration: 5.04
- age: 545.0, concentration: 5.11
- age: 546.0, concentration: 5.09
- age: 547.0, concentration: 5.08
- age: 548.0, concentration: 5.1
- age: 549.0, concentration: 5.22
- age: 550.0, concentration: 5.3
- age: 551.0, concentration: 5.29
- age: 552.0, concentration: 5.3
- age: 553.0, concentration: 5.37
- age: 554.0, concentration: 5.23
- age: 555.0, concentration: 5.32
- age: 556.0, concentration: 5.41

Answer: 5.02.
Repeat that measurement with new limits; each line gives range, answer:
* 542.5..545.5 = 5.11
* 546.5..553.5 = 5.37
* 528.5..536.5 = 4.36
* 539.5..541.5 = 4.67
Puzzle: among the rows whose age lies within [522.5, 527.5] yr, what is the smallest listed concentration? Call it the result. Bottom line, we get 4.53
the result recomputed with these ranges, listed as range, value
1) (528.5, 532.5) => 3.87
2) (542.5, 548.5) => 4.74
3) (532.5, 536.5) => 4.17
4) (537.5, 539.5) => 4.46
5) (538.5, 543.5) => 4.58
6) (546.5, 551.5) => 5.08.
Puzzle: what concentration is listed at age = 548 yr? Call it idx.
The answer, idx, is 5.1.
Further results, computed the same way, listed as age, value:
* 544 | 5.04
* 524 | 4.6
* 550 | 5.3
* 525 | 4.55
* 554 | 5.23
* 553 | 5.37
